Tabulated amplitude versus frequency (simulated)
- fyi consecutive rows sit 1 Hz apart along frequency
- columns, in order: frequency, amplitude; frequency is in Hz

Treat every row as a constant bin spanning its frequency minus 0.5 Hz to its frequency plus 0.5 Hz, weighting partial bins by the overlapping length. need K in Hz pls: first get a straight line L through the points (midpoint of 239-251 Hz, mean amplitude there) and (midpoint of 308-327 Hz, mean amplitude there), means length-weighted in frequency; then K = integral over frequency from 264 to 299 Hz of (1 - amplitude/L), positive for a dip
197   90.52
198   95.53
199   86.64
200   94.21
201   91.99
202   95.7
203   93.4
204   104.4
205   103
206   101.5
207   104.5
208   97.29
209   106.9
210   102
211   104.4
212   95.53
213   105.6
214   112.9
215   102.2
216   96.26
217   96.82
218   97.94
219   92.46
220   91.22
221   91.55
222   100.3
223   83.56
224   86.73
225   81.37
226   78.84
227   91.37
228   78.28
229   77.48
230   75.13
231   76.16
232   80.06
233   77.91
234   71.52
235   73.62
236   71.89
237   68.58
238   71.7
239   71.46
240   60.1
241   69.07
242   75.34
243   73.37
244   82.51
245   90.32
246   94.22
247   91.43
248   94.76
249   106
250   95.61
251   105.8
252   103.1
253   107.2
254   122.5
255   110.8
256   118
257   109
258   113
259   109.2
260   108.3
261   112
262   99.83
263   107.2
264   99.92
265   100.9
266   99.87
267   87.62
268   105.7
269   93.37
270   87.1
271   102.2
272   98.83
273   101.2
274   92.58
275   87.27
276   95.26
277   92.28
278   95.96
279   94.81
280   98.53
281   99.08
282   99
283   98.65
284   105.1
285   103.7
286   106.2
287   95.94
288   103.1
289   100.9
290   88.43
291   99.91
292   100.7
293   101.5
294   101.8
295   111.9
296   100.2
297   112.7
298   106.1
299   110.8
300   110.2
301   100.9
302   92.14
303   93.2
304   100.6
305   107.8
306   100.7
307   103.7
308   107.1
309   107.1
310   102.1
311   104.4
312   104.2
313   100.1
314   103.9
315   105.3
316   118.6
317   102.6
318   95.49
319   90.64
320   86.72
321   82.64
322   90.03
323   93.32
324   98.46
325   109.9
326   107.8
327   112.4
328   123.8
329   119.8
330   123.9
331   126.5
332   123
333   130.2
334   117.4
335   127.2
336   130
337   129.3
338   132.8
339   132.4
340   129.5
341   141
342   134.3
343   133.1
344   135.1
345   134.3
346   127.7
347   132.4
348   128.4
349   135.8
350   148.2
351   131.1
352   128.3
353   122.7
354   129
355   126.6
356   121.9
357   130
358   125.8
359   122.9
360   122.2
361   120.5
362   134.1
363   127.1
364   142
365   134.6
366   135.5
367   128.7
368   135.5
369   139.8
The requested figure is -2.4 Hz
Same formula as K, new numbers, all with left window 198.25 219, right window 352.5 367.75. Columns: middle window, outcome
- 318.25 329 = 1.9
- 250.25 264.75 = 0.0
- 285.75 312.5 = 3.2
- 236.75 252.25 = 3.2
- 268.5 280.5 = 1.8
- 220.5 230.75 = 1.8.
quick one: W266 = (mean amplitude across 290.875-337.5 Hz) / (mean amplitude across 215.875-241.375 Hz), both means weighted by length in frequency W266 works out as 1.3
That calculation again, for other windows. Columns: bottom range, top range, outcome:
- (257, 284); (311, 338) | 1.11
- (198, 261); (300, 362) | 1.26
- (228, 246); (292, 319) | 1.38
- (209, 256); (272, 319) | 1.13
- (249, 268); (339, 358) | 1.24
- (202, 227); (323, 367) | 1.31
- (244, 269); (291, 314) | 1.00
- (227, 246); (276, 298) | 1.33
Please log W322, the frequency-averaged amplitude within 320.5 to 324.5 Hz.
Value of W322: 91.1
